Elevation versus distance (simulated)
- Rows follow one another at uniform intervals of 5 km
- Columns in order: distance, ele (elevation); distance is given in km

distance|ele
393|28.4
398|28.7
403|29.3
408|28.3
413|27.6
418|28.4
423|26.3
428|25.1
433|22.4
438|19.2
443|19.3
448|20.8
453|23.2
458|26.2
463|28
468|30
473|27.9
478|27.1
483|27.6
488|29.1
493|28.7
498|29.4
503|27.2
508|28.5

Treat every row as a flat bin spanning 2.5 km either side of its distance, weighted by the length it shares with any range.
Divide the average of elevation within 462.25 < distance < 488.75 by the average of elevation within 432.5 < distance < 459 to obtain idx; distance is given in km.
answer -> 1.31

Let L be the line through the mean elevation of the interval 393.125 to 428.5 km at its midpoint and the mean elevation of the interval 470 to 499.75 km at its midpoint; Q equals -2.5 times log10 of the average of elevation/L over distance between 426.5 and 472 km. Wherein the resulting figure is 0.18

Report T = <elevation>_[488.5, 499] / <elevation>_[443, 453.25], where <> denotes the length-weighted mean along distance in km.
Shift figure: 1.38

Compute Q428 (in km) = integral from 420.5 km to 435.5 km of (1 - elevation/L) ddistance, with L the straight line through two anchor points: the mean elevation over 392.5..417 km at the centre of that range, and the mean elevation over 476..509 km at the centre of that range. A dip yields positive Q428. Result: 2.0 km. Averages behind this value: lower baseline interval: 28.5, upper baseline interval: 28.2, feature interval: 24.6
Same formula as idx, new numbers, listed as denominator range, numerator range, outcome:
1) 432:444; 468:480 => 1.39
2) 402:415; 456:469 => 0.99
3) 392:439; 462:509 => 1.07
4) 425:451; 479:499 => 1.33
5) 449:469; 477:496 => 1.08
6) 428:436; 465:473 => 1.27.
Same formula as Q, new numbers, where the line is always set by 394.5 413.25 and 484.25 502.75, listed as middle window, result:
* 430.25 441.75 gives 0.35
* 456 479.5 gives 0.03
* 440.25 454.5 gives 0.34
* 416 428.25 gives 0.07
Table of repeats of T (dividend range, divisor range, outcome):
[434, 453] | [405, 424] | 0.73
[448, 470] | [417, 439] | 1.07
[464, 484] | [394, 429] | 1.01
